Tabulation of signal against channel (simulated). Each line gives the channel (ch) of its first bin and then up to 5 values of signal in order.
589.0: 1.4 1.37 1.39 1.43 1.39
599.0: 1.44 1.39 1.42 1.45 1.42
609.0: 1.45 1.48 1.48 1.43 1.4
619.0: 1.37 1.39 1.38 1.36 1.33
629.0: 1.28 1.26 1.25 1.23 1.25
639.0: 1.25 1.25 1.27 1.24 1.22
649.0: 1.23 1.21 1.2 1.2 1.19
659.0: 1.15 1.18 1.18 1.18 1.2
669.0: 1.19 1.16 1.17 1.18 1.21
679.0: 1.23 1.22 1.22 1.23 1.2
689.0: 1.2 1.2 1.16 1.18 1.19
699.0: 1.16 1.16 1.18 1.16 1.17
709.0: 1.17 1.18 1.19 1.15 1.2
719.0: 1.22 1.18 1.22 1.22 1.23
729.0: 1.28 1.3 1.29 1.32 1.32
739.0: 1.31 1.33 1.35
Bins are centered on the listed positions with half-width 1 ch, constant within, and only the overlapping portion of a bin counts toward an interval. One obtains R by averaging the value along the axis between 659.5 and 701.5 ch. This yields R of 1.19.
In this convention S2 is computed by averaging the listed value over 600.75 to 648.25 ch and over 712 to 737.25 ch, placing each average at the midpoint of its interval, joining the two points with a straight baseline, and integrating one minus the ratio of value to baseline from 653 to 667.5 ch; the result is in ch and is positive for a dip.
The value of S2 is 1.4 ch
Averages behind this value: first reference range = 1.34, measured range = 1.18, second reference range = 1.24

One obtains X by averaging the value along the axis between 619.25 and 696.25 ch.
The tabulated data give 1.23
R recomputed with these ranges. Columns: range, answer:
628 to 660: 1.23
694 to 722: 1.18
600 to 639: 1.37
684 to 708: 1.18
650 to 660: 1.19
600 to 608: 1.42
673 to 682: 1.21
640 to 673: 1.2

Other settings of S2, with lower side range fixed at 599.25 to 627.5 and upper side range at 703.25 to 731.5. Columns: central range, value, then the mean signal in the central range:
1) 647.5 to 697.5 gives 3.8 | 1.19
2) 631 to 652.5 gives 1.8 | 1.24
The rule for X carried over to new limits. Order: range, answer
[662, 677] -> 1.18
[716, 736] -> 1.25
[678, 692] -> 1.21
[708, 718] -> 1.18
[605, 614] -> 1.46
